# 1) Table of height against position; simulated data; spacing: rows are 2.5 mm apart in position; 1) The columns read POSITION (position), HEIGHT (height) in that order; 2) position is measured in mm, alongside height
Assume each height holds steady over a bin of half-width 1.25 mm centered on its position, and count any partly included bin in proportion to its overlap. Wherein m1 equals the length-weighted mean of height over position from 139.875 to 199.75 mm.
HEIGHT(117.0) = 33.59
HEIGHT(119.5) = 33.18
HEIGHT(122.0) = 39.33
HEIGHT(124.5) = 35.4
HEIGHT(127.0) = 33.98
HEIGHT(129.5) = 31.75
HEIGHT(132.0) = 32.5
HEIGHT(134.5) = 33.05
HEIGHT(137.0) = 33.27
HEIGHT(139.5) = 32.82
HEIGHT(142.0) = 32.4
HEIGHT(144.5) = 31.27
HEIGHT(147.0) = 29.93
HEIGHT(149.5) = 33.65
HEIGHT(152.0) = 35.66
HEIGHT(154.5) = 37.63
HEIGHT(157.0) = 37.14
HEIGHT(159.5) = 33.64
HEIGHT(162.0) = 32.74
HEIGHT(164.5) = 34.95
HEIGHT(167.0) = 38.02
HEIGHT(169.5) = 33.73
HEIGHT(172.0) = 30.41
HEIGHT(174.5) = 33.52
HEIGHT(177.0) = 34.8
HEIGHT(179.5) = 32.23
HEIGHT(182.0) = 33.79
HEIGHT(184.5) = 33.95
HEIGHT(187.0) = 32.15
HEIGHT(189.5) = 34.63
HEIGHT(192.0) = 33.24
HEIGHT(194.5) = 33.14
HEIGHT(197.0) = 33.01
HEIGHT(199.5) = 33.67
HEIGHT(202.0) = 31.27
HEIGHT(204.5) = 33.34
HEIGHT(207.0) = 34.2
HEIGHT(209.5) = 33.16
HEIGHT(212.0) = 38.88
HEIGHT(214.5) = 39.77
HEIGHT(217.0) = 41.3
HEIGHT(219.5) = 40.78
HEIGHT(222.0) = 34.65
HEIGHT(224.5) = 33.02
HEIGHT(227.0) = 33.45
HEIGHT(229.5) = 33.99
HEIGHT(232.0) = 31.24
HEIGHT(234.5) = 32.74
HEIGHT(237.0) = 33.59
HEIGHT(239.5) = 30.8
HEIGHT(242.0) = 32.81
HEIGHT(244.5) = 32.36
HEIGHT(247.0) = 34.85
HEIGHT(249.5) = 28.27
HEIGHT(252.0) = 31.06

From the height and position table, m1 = 33.7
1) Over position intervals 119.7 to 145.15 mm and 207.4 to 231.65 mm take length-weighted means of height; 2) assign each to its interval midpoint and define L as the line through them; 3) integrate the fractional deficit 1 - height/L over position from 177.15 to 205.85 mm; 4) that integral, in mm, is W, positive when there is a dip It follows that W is 1.8 mm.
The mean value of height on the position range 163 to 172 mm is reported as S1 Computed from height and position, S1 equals 34.8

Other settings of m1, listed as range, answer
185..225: 35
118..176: 33.9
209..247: 34.9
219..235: 34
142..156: 33.6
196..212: 33.6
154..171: 35.2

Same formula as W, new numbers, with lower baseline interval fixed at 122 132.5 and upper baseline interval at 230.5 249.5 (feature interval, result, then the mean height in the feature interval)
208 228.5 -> -2.6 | 36.8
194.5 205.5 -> 0.1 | 32.8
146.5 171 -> -0.8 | 34.8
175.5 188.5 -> 0.0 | 33.4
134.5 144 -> 0.3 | 32.7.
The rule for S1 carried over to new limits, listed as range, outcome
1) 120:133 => 34.6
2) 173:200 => 33.4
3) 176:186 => 33.6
